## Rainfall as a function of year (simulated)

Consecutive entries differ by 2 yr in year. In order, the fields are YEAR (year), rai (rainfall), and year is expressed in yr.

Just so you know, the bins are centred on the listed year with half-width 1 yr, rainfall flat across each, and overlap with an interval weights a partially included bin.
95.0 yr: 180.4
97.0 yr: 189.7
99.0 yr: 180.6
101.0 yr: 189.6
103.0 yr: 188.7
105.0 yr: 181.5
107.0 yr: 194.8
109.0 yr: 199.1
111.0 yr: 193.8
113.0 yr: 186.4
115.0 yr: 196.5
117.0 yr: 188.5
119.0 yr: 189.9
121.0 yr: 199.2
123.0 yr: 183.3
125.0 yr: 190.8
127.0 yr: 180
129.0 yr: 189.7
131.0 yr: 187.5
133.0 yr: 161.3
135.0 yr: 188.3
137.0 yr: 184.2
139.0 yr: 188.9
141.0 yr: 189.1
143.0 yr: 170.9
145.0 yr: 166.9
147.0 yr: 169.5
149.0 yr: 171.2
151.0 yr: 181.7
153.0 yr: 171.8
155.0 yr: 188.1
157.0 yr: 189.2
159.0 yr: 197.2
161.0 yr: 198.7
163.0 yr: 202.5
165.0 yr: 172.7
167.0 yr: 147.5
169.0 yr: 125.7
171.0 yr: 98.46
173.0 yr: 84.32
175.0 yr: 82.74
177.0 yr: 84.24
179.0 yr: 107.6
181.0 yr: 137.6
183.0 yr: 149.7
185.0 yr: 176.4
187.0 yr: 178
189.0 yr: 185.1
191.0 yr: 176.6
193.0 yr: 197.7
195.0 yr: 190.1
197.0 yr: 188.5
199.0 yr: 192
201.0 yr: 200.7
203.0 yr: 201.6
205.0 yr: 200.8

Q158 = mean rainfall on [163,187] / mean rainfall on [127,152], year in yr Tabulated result 0.72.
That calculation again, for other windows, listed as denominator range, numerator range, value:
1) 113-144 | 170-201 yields 0.81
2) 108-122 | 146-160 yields 0.94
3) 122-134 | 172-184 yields 0.59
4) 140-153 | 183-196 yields 1.04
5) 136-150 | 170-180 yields 0.52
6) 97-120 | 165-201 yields 0.79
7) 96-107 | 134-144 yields 0.99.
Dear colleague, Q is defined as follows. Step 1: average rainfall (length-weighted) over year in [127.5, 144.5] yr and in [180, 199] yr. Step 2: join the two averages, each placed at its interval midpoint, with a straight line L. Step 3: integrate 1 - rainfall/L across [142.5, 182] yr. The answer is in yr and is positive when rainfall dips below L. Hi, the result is 6.0 yr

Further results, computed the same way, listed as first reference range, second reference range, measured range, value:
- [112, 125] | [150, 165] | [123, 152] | 1.5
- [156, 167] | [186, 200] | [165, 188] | 7.4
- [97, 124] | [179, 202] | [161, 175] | 3.2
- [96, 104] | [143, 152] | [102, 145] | -1.7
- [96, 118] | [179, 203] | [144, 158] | 0.5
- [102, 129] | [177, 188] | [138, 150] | -0.4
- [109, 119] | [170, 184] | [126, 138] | -1.0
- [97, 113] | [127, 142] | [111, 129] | -0.3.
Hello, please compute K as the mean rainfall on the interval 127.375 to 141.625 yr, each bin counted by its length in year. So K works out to 184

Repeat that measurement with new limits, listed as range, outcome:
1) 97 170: 183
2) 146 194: 157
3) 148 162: 185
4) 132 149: 177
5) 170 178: 87.4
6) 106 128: 191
